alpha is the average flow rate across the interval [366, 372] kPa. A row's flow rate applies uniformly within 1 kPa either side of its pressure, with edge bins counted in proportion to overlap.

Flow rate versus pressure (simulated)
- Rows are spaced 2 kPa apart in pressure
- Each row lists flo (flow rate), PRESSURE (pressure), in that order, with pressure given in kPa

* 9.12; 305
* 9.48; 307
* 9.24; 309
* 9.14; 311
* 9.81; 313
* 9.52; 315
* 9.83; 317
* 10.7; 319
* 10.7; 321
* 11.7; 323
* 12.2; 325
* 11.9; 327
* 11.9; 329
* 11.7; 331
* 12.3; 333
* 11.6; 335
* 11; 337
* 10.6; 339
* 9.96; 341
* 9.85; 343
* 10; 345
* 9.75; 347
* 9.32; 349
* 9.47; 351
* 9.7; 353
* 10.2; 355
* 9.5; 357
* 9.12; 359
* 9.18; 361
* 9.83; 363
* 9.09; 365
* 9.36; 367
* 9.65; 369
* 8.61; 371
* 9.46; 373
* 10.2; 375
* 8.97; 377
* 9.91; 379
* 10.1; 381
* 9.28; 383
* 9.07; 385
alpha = 9.21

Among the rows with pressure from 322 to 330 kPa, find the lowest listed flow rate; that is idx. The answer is 11.7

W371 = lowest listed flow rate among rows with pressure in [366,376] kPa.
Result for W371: 8.61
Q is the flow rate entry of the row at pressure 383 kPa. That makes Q 9.28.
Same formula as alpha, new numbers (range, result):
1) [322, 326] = 11.9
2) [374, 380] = 9.69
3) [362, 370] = 9.48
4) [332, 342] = 11.1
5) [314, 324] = 10.5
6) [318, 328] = 11.4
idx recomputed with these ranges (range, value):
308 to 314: 9.14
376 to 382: 8.97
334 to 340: 10.6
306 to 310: 9.24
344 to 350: 9.32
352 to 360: 9.12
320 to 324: 10.7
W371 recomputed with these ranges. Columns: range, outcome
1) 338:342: 9.96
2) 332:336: 11.6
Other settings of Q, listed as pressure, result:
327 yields 11.9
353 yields 9.7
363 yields 9.83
